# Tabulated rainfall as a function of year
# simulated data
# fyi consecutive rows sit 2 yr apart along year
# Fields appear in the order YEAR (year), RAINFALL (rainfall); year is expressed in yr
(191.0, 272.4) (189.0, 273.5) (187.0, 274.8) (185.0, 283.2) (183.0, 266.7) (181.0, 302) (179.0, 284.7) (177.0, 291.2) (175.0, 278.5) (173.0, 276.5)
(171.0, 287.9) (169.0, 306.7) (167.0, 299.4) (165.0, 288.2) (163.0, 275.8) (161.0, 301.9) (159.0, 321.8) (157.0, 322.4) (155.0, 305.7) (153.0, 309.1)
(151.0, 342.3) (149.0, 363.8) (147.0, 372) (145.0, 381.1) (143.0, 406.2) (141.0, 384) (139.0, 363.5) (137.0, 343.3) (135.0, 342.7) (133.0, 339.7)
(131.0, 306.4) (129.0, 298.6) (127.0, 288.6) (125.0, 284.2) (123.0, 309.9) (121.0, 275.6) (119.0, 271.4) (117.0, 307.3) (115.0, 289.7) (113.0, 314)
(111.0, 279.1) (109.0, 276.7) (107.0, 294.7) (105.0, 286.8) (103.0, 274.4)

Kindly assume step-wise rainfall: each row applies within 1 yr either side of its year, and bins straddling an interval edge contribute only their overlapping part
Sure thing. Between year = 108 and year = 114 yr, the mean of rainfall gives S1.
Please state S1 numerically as 290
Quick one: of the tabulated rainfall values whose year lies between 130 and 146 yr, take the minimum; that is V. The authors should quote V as 306.4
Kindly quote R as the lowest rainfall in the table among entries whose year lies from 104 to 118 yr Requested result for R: 276.7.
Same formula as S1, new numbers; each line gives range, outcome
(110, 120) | 292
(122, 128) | 294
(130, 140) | 339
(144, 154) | 354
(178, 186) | 284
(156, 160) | 322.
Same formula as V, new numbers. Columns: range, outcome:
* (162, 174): 275.8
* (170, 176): 276.5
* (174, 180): 278.5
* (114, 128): 271.4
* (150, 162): 301.9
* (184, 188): 274.8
